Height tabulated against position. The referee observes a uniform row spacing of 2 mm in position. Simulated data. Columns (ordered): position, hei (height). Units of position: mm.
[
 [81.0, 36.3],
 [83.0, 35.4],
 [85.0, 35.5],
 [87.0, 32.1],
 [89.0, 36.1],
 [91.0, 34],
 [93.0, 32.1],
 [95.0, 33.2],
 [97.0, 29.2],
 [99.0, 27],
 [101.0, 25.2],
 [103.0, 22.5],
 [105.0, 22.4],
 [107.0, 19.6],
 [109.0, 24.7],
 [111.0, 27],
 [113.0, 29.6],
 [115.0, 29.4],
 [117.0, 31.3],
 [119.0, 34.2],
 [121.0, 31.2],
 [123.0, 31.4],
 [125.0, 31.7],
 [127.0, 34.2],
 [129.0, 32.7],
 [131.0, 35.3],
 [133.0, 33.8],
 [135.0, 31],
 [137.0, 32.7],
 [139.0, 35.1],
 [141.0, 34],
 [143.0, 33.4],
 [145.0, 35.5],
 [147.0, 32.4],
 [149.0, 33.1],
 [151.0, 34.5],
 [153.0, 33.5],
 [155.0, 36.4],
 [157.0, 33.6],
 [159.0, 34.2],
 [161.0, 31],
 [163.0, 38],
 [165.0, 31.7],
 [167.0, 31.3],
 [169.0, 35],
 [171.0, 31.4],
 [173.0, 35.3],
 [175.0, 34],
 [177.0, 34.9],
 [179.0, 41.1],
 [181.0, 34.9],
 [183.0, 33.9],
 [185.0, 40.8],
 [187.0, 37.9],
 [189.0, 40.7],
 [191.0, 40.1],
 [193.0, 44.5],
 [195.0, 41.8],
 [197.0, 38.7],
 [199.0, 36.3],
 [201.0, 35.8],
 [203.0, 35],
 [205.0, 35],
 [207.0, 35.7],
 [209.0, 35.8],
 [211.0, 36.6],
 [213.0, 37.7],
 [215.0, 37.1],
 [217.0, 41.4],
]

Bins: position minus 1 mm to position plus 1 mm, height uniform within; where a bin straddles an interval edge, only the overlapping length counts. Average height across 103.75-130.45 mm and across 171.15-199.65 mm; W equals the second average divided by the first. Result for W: 1.30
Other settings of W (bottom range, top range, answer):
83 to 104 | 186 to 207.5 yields 1.24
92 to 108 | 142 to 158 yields 1.29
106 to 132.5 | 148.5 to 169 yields 1.12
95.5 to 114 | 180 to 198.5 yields 1.54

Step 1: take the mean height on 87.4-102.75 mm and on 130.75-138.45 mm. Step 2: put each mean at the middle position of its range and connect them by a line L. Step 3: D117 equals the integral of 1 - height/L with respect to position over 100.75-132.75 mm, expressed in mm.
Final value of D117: 2.94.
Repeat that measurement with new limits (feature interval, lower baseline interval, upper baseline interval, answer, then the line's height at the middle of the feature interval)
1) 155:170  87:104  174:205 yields 0.81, 35.7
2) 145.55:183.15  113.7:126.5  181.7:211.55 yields 1.06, 35.2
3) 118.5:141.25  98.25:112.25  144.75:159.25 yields -2.90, 29.4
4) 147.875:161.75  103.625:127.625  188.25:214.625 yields -0.37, 32.9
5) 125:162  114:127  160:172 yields -1.40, 32.4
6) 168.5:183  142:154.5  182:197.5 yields 1.03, 37.8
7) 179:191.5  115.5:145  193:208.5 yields -0.62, 36.4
